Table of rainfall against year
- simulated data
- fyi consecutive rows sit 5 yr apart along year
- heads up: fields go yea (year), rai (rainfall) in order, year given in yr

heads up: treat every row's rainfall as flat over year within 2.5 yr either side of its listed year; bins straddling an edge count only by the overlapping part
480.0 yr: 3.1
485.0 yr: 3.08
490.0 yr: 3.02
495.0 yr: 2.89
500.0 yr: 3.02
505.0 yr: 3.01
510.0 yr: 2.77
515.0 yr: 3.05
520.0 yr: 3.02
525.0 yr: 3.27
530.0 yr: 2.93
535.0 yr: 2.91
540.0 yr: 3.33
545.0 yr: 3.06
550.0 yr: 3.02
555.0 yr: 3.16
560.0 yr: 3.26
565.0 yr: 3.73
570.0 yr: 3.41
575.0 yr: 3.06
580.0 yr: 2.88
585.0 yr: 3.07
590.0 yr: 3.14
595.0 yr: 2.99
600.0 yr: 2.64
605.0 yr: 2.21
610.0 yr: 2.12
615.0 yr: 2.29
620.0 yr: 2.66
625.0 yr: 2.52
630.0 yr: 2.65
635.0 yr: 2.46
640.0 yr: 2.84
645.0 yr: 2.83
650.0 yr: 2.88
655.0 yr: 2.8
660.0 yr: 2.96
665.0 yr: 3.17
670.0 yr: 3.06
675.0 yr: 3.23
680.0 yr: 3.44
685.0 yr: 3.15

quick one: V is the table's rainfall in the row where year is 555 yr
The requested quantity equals 3.16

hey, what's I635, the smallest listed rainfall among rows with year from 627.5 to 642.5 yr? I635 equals 2.46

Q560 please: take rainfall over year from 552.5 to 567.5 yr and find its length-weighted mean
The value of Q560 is 3.38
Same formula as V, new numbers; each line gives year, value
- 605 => 2.21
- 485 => 3.08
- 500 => 3.02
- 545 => 3.06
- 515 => 3.05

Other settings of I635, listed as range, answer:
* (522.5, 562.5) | 2.91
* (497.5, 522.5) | 2.77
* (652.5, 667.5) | 2.8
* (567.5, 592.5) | 2.88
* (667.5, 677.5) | 3.06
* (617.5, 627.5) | 2.52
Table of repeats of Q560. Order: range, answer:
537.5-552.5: 3.14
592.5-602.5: 2.82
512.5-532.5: 3.07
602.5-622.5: 2.32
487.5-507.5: 2.99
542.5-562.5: 3.12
